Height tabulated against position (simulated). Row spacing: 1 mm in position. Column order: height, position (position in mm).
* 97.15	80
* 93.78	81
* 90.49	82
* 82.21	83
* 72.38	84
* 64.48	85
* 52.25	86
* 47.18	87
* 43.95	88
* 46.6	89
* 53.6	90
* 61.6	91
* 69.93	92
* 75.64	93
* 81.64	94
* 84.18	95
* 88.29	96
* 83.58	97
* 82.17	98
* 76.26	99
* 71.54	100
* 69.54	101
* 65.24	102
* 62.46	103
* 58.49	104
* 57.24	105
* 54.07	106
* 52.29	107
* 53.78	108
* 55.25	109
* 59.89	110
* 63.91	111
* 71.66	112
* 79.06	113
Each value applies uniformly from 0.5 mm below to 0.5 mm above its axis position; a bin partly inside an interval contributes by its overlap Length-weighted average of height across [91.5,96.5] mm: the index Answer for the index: 79.9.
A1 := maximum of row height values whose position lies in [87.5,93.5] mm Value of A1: 75.64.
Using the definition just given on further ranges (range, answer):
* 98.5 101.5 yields 76.26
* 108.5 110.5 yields 59.89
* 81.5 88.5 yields 90.49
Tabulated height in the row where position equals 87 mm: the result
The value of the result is 47.18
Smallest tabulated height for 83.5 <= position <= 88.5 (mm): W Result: 43.95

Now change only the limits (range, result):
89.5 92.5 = 53.6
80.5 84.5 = 72.38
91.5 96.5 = 69.93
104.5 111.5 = 52.29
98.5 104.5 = 58.49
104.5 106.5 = 54.07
